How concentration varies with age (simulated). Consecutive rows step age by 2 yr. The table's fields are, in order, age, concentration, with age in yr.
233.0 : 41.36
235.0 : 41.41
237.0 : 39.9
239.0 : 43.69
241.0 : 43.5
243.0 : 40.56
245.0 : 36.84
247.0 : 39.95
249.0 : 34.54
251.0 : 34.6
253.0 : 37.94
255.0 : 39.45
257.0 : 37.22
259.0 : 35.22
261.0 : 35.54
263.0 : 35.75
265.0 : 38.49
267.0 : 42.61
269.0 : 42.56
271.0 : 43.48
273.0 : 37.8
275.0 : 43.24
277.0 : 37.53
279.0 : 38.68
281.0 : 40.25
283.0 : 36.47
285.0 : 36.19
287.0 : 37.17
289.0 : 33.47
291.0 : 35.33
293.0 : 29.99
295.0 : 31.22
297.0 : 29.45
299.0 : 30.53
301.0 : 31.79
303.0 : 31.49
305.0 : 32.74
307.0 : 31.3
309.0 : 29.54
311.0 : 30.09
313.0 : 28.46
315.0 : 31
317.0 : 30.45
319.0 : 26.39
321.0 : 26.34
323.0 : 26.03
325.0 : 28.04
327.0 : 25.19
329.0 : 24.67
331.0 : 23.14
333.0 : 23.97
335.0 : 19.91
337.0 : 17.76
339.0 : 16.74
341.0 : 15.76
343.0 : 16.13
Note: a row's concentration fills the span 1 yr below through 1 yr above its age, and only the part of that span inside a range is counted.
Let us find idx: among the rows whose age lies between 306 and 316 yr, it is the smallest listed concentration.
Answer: 28.46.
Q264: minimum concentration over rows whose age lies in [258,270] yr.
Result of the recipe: 35.22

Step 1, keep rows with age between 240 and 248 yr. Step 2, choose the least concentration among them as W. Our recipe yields 36.84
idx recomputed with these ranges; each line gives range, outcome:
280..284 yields 36.47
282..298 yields 29.45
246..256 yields 34.54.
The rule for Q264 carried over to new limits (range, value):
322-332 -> 23.14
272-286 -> 36.19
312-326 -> 26.03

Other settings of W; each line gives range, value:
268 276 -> 37.8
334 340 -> 16.74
